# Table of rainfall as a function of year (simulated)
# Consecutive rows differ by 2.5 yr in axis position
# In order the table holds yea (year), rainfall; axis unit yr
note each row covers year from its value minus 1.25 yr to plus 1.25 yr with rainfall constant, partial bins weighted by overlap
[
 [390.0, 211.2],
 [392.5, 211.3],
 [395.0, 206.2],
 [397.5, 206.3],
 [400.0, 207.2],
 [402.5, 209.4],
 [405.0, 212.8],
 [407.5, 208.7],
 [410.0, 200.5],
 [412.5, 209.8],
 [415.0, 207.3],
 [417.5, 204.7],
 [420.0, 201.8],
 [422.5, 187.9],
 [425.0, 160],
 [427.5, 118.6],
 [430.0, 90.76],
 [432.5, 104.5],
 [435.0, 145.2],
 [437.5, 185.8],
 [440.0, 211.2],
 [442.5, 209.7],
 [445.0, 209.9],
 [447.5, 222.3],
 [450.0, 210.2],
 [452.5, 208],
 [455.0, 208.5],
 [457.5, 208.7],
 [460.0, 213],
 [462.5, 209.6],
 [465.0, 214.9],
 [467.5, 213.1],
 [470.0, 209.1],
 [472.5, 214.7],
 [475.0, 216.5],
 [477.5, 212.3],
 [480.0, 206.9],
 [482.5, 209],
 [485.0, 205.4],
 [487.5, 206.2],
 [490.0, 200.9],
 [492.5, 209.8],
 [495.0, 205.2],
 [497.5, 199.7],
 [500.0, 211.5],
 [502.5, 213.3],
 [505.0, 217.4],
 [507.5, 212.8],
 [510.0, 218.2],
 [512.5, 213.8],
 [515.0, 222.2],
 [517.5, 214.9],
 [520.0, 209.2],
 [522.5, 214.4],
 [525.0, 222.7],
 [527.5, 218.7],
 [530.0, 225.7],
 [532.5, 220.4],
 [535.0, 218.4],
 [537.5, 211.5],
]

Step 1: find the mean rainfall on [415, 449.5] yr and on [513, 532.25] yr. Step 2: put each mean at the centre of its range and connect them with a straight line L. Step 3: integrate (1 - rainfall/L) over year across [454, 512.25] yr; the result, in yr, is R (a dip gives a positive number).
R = -3.3 yr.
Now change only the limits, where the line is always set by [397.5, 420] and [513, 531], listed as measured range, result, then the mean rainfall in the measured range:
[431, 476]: 2.4 yr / 200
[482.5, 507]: 0.8 yr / 208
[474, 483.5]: 0.1 yr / 211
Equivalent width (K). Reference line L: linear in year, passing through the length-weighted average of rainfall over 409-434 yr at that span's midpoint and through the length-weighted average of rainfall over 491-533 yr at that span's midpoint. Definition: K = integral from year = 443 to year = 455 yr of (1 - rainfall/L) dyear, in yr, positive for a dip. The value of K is -2.0 yr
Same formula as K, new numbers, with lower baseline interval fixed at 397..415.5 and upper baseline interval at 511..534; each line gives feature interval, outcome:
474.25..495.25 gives 0.7 yr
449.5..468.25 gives 0.2 yr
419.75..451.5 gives 5.6 yr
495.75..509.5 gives 0.3 yr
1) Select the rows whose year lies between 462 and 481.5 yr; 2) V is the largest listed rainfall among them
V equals 216.5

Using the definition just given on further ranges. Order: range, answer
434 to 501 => 222.3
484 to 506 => 217.4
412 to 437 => 209.8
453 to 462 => 213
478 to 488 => 209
